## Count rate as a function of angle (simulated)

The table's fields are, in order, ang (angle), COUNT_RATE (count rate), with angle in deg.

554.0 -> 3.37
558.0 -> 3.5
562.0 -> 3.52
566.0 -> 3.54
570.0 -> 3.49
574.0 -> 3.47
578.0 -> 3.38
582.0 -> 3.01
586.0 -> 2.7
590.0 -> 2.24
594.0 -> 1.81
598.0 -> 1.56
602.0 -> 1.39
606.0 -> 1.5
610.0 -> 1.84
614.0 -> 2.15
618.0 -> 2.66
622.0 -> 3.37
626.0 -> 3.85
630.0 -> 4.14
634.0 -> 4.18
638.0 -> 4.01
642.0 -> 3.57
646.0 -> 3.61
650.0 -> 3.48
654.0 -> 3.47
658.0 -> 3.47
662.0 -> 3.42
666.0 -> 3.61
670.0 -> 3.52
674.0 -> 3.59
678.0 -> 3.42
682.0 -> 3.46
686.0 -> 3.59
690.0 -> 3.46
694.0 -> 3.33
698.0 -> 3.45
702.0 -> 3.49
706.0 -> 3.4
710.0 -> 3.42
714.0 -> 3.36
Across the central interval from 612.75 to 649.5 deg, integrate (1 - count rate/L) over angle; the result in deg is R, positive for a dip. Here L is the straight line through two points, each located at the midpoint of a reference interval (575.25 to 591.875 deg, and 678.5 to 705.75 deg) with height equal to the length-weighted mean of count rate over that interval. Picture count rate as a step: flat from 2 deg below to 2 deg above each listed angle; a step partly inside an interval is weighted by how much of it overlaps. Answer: -4.7 deg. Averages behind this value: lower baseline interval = 2.87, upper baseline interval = 3.46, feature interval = 3.53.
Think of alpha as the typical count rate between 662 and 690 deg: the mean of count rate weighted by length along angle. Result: 3.52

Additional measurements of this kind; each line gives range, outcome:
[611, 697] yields 3.47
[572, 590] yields 3.04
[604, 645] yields 3.14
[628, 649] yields 3.88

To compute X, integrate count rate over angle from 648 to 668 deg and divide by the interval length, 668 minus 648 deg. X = 3.49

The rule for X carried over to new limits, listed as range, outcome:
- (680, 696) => 3.46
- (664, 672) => 3.56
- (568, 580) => 3.45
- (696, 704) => 3.47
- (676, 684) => 3.44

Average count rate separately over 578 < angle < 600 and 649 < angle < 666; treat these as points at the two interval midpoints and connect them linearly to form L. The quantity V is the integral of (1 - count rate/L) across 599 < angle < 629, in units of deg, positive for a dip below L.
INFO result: 4.2 deg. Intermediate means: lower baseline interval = 2.37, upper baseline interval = 3.48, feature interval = 2.42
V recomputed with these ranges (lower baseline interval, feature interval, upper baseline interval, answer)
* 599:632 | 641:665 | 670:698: -3.4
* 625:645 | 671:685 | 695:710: 0.5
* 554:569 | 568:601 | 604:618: 1.9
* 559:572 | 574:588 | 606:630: 0.9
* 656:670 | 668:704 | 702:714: -0.2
